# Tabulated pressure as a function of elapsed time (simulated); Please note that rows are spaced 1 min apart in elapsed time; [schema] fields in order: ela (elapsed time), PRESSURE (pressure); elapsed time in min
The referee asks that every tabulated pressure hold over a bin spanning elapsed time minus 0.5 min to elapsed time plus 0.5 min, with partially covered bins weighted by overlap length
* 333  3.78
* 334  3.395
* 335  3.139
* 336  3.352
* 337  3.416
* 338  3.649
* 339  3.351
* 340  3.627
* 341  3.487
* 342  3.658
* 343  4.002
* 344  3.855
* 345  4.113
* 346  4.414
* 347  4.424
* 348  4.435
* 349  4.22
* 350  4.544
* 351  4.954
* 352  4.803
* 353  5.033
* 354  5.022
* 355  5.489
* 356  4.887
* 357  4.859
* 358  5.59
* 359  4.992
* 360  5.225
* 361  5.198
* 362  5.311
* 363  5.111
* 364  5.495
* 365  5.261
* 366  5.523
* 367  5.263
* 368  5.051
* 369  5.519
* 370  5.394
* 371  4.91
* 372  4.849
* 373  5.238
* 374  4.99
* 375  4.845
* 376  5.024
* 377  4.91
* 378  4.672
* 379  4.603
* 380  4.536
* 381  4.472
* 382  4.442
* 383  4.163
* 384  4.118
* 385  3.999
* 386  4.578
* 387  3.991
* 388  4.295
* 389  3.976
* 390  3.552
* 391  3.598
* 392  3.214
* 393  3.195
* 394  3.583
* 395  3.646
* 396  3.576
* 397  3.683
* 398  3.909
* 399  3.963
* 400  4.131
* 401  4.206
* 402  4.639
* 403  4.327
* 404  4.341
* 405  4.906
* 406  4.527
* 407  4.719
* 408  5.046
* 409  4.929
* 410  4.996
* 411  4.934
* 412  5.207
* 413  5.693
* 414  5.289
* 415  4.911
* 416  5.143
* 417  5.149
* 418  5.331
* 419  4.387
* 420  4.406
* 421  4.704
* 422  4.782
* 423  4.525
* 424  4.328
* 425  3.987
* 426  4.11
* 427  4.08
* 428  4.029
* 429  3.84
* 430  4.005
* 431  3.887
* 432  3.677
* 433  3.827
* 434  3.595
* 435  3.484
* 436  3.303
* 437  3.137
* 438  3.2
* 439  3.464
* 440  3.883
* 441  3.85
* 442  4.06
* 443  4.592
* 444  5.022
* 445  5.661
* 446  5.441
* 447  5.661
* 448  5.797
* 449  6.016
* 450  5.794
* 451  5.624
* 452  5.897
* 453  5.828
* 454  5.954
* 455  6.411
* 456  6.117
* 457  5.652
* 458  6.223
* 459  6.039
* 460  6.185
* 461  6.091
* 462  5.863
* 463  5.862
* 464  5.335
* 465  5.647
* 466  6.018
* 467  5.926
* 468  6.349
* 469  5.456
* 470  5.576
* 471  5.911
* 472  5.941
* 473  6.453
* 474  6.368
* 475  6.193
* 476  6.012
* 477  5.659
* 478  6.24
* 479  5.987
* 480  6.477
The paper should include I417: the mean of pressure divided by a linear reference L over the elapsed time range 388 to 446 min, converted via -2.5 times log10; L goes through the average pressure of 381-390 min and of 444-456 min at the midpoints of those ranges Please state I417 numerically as 0.16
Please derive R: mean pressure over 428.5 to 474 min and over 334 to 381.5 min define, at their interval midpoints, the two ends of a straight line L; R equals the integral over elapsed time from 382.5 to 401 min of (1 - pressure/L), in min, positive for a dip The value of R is 3.7 min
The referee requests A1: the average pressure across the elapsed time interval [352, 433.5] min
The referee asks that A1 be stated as 4.59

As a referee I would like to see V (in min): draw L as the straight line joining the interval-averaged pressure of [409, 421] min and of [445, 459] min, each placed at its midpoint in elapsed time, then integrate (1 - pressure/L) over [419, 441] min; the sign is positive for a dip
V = 5.9 min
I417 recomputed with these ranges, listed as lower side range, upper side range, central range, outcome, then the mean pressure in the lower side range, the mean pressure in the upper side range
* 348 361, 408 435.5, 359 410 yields 0.051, 4.96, 4.5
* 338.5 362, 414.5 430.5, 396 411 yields 0.015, 4.55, 4.48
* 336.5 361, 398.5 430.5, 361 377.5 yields -0.153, 4.43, 4.61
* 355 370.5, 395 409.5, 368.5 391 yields 0.067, 5.25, 4.33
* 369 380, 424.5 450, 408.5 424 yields -0.104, 4.95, 4.26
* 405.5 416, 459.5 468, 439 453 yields 0.096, 5.03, 5.89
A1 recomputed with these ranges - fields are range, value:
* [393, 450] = 4.42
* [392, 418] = 4.5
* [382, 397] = 3.84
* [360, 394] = 4.64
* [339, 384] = 4.76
